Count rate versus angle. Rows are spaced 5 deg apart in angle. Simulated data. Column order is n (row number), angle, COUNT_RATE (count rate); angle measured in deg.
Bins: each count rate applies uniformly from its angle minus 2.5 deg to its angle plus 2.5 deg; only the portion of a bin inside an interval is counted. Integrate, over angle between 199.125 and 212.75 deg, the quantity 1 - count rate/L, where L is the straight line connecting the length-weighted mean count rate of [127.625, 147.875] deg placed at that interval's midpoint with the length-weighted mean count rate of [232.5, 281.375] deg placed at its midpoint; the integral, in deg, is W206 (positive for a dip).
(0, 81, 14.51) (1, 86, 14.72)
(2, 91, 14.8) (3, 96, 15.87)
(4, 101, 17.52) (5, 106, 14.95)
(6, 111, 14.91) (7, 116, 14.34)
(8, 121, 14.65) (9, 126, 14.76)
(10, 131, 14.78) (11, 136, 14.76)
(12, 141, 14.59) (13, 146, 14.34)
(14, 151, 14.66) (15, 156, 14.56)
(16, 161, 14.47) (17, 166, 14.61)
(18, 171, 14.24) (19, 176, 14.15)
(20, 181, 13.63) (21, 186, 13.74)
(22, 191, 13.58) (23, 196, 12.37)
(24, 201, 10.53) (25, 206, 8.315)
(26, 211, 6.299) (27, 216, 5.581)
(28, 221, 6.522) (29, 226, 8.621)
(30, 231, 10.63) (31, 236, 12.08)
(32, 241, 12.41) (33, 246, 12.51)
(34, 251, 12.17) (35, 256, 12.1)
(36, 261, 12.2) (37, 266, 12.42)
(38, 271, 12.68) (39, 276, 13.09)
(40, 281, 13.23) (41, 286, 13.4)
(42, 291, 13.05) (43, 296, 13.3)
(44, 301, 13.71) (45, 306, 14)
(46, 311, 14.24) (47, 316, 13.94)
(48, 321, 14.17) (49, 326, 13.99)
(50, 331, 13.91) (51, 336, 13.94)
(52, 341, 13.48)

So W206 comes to 5.1 deg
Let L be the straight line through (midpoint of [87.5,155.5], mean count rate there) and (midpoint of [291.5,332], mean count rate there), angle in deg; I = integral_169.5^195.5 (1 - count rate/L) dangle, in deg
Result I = 1.6 deg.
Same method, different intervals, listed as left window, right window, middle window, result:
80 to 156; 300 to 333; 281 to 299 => 1.1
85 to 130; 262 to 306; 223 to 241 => 4.1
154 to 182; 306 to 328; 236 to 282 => 5.5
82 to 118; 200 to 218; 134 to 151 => -3.3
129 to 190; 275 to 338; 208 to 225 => 9.3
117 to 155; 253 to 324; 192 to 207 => 3.3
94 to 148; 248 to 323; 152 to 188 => 0.6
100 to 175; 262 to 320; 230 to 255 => 3.2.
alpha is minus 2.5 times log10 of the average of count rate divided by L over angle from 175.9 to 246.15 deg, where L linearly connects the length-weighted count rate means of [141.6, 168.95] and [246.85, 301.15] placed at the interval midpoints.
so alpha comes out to 0.29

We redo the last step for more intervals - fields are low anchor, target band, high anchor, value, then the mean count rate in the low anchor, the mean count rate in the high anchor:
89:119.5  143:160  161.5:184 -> 0.00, 15.4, 14.2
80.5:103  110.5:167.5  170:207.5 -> -0.04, 15.5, 12.6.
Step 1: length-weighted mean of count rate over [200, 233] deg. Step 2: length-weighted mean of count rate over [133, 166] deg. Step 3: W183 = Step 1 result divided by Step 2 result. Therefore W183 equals 0.5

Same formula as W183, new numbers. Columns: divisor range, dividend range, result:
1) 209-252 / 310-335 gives 1.46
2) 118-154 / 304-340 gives 0.96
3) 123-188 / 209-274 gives 0.73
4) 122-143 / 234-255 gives 0.83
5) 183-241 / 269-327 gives 1.36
